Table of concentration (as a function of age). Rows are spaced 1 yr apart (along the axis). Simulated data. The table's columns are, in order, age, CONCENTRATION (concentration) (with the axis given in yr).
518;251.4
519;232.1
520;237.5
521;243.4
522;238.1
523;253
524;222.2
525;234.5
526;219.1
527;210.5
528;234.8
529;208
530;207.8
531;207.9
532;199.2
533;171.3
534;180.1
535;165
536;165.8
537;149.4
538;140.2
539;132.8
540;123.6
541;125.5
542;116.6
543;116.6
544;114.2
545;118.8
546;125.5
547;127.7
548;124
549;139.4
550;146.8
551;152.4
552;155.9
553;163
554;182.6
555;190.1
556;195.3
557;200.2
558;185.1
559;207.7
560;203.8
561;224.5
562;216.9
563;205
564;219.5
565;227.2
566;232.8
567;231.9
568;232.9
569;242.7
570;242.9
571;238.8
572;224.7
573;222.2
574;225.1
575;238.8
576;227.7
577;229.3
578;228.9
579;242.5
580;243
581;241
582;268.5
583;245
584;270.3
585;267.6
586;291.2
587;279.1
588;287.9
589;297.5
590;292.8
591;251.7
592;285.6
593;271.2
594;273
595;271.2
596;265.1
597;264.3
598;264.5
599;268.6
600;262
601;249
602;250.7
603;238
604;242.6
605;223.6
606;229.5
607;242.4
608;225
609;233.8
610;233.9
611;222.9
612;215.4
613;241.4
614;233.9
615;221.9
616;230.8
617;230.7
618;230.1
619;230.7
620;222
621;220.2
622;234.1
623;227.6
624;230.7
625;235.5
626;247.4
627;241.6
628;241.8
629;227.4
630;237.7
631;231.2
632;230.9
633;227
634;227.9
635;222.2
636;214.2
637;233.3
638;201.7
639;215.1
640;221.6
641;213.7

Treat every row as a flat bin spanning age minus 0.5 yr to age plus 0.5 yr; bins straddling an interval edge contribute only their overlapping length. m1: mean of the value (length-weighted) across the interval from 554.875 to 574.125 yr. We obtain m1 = 219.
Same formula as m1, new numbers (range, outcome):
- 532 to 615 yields 215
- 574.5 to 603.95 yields 261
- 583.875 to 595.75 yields 278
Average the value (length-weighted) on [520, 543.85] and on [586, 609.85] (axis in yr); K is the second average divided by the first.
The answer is 1.40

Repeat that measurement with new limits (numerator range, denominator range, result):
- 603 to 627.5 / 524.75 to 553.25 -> 1.44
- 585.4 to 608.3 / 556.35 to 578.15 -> 1.18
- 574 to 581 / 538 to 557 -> 1.64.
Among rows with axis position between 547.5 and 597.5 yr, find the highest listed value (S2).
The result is 297.5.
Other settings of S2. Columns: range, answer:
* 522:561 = 253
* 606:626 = 247.4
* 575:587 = 291.2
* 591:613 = 285.6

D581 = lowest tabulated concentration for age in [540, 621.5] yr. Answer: 114.2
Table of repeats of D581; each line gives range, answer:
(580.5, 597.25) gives 241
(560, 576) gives 203.8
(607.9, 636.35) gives 214.2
